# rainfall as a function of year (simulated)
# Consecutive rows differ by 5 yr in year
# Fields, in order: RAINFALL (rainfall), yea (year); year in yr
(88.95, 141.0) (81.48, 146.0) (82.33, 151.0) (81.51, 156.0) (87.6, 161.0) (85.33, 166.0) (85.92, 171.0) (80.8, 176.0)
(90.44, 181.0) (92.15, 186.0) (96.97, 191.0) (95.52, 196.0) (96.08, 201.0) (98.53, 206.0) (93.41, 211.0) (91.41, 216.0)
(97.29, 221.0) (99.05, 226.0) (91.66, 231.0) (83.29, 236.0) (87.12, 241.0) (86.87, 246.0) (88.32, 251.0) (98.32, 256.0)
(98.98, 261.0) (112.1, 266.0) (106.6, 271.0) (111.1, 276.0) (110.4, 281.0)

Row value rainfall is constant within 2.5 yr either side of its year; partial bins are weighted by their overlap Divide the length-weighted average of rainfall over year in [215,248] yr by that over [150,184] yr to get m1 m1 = 1.07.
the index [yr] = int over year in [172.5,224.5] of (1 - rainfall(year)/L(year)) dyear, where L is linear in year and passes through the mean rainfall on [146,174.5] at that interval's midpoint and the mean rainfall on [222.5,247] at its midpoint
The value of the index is -3.59 yr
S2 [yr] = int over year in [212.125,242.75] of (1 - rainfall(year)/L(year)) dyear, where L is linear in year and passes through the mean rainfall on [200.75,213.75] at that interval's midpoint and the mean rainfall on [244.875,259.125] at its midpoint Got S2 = 0.8 yr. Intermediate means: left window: 95.9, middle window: 91.8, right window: 91.9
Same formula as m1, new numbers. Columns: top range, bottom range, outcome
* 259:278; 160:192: 1.22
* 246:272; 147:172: 1.18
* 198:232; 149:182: 1.13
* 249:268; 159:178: 1.17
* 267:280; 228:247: 1.25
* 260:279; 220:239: 1.17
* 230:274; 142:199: 1.09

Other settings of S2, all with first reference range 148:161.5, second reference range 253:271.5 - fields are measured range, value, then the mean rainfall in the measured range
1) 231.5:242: 1.3 yr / 86.2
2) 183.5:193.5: -0.6 yr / 94.6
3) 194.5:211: -0.7 yr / 96.3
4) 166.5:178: 0.3 yr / 83.8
